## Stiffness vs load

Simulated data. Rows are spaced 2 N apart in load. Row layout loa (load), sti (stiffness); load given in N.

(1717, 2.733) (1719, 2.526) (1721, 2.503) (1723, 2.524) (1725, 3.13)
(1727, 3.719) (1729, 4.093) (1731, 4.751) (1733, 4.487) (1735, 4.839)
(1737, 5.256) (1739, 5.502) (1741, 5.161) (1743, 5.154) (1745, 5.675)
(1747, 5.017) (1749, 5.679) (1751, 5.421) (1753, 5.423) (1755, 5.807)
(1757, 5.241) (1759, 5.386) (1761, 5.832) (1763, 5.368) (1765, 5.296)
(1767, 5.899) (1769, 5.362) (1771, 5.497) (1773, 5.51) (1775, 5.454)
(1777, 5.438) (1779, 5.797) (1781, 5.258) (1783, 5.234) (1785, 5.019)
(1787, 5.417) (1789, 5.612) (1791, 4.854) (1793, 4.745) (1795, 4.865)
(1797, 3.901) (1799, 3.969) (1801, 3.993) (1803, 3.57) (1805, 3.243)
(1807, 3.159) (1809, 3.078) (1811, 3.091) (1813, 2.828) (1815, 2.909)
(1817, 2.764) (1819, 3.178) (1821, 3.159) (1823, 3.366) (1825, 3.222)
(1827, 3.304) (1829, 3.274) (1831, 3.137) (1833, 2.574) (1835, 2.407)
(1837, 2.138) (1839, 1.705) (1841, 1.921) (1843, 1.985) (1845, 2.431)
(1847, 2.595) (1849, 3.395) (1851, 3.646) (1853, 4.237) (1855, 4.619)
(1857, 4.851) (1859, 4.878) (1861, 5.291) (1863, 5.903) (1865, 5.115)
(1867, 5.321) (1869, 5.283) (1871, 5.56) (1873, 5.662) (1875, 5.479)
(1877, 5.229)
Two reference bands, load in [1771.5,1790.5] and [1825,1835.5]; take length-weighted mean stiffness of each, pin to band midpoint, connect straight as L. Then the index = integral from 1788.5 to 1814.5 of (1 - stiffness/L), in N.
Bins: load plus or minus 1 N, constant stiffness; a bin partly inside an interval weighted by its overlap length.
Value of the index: 3.4 N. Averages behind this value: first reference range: 5.4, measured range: 3.86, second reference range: 2.99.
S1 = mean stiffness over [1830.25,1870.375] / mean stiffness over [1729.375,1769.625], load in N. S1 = 0.70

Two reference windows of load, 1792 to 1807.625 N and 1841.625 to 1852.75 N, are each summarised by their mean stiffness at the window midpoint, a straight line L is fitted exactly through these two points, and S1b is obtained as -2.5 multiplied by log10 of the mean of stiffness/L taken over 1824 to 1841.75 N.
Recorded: 0.22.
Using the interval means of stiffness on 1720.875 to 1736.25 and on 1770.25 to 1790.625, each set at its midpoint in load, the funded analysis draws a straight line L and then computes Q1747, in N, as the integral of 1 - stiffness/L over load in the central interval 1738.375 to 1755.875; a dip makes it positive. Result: -4.04 N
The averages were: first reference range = 3.85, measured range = 5.42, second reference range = 5.41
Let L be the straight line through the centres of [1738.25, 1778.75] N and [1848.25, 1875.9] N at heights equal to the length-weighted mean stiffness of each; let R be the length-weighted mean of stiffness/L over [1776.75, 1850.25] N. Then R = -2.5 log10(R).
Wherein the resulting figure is 0.41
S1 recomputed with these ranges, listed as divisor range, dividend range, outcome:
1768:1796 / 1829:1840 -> 0.47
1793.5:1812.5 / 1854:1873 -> 1.43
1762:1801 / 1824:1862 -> 0.63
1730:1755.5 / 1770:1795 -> 1.01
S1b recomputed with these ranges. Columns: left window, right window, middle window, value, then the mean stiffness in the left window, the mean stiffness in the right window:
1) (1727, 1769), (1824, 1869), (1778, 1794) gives -0.14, 5.23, 3.58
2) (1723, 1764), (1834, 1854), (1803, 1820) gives 0.11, 4.99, 2.65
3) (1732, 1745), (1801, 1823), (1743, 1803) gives -0.24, 5.11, 3.15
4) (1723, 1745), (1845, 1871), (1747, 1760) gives -0.19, 4.56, 4.55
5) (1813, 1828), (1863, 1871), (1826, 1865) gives 0.27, 3.11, 5.36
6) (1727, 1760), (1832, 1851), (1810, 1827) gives -0.01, 5.14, 2.42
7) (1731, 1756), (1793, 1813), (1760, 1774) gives -0.19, 5.26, 3.67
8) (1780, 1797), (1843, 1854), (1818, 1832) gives 0.20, 5.05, 3.14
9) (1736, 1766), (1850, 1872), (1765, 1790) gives -0.03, 5.41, 4.97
